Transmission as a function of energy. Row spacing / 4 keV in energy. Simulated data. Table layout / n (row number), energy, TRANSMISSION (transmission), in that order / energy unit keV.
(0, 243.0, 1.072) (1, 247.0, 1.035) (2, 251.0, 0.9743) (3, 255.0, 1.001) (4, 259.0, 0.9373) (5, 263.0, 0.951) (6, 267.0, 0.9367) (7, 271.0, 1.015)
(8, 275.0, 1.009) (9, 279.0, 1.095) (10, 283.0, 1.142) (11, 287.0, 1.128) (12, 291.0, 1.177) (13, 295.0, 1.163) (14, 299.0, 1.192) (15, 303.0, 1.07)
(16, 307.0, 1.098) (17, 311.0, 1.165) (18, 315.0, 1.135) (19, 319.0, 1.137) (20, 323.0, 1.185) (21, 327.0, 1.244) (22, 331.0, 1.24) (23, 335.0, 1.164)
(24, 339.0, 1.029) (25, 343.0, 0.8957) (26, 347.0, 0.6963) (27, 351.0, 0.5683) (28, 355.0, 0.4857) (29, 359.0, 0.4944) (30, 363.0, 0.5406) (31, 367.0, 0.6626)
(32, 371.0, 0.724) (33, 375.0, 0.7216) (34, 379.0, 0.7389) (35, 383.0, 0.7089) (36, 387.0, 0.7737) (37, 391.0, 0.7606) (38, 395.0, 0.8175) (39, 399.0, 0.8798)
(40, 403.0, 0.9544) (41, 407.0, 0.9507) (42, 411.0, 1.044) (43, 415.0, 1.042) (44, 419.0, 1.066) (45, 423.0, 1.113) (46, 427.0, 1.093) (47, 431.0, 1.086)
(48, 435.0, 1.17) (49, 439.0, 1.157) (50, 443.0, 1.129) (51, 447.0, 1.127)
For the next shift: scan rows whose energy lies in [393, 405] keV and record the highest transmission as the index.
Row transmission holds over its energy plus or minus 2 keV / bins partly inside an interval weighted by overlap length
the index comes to 0.9544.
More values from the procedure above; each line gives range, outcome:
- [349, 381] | 0.7389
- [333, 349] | 1.164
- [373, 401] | 0.8798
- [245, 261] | 1.035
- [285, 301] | 1.192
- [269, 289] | 1.142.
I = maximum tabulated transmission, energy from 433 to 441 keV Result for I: 1.17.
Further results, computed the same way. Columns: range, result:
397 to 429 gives 1.113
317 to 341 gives 1.244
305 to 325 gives 1.185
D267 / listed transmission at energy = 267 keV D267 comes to 0.9367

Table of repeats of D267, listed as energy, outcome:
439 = 1.157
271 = 1.015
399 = 0.8798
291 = 1.177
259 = 0.9373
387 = 0.7737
